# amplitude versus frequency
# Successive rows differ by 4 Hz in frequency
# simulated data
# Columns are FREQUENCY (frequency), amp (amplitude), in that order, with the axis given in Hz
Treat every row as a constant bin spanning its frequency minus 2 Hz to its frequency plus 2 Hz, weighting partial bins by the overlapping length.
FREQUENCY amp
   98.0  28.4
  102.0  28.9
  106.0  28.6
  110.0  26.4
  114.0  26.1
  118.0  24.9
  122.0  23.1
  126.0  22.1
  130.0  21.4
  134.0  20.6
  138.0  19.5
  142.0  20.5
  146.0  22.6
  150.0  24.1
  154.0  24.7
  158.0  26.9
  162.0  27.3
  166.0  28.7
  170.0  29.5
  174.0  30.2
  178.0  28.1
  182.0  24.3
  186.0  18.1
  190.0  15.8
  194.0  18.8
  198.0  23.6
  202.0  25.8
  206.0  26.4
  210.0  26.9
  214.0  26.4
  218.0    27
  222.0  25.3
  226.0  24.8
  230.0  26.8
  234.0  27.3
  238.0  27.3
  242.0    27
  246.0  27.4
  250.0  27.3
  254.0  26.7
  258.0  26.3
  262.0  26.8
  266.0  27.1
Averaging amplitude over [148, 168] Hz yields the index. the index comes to 26.3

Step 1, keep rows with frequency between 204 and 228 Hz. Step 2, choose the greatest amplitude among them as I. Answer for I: 27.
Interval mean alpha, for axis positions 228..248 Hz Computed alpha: 27.2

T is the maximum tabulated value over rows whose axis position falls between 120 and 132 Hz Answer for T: 23.1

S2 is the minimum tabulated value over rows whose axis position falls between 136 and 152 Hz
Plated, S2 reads 19.5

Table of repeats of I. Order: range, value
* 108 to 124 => 26.4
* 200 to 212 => 26.9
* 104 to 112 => 28.6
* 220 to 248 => 27.4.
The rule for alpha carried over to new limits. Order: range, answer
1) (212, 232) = 26.1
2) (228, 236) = 27.1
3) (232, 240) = 27.3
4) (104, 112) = 27.5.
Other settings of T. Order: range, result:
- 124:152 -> 24.1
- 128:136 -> 21.4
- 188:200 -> 23.6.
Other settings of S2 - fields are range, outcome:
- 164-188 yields 18.1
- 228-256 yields 26.7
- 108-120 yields 24.9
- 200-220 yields 25.8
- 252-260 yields 26.3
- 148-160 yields 24.1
